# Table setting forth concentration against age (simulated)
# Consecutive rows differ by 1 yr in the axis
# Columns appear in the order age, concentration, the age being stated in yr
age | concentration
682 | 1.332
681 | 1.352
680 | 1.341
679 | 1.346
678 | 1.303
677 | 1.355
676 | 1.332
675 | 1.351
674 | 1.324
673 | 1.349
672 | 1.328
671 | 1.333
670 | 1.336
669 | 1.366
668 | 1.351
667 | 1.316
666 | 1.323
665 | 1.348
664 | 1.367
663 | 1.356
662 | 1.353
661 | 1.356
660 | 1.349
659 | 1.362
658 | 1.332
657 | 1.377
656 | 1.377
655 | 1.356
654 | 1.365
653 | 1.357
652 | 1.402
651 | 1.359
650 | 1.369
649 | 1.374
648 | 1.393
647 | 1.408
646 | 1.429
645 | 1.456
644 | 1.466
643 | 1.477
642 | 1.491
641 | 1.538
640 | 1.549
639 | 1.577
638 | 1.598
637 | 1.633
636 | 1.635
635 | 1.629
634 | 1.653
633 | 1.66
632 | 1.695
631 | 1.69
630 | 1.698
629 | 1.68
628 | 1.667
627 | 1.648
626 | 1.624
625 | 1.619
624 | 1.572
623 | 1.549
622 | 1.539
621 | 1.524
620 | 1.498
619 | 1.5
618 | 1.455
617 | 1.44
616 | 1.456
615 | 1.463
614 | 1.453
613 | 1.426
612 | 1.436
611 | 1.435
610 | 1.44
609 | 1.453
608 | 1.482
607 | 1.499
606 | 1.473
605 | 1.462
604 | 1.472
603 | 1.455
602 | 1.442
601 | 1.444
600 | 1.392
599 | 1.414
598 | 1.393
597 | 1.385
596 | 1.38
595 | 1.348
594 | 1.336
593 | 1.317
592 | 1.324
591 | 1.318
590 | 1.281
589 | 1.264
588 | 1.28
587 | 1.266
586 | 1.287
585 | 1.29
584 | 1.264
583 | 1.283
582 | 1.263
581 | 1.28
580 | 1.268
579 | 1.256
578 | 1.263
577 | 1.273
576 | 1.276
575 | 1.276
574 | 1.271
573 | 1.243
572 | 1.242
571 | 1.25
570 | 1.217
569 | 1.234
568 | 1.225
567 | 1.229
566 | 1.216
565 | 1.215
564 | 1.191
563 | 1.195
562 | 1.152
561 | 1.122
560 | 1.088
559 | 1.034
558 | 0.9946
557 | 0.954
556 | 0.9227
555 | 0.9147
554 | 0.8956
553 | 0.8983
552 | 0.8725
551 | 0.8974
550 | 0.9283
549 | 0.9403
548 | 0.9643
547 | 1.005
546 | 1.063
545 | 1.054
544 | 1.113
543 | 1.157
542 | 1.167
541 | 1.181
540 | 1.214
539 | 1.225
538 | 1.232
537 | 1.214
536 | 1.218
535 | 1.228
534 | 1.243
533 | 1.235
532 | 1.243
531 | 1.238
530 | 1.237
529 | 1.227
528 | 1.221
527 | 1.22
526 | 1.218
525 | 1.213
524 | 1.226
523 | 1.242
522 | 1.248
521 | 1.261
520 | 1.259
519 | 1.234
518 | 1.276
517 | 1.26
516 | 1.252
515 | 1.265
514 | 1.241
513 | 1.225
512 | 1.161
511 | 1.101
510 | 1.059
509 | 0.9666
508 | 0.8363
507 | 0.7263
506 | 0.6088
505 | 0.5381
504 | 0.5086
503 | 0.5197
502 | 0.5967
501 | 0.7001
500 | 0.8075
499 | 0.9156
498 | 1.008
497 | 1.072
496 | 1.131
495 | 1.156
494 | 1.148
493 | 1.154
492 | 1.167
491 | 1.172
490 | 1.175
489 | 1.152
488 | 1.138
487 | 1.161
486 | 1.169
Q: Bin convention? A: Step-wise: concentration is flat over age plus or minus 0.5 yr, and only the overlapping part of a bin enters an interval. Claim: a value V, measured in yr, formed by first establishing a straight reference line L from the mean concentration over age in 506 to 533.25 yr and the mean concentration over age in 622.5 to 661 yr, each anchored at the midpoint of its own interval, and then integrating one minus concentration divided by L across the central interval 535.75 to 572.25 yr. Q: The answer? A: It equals 4.87 yr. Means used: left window 1.17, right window 1.51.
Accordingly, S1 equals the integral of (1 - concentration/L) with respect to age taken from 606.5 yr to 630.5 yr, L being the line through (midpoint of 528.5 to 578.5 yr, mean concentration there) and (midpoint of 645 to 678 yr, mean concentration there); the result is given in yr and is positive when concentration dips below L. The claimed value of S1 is -4.8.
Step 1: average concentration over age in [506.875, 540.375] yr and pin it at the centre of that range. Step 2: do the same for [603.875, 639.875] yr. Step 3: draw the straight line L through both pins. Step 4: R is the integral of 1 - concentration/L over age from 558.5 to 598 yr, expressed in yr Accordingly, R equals 3.9 yr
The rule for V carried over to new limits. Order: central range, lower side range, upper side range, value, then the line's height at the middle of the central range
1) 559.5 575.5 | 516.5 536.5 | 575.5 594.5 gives 0.8 yr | 1.27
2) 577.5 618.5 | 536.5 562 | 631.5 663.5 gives -4.0 yr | 1.25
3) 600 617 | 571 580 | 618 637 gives 0.3 yr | 1.48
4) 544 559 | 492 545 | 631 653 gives 3.1 yr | 1.21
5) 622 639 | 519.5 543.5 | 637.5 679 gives -3.6 yr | 1.35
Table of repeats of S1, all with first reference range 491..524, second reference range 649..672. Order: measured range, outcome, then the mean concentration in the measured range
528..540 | -1.6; 1.23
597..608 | -1.9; 1.44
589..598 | -0.9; 1.34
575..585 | -0.8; 1.27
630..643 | -3.1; 1.61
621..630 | -2.3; 1.61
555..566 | 0.5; 1.08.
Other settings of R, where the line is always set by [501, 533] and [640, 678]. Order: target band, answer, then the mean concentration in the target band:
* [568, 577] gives -0.4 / 1.25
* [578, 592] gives -0.7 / 1.28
